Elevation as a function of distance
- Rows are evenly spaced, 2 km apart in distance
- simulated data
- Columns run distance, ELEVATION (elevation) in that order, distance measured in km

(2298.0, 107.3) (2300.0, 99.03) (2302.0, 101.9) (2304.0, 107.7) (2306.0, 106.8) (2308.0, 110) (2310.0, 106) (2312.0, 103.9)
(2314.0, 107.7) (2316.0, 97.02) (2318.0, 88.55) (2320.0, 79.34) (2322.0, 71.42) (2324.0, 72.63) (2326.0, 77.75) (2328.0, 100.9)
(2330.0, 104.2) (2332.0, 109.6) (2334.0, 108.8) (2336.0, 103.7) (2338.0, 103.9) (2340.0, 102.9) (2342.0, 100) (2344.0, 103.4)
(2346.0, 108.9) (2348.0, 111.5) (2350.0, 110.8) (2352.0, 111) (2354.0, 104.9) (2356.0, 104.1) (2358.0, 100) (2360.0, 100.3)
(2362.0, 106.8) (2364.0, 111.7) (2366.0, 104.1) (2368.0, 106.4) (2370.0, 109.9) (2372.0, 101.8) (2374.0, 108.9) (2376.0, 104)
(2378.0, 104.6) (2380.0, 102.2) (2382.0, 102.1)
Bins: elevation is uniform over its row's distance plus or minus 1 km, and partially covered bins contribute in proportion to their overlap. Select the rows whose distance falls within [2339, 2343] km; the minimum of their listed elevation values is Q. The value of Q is 100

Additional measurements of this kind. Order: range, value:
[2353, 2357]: 104.1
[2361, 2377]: 101.8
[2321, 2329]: 71.42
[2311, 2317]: 97.02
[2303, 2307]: 106.8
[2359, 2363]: 100.3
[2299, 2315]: 99.03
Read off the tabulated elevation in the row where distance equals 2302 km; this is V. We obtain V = 101.9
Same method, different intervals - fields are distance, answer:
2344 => 103.4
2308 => 110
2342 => 100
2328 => 100.9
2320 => 79.34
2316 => 97.02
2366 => 104.1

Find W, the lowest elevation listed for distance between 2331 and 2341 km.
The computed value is 102.9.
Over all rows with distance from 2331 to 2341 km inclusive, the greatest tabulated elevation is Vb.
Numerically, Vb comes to 109.6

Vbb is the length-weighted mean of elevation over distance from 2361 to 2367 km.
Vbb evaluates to 108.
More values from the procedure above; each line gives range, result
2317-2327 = 77.9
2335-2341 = 104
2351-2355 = 108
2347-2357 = 108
